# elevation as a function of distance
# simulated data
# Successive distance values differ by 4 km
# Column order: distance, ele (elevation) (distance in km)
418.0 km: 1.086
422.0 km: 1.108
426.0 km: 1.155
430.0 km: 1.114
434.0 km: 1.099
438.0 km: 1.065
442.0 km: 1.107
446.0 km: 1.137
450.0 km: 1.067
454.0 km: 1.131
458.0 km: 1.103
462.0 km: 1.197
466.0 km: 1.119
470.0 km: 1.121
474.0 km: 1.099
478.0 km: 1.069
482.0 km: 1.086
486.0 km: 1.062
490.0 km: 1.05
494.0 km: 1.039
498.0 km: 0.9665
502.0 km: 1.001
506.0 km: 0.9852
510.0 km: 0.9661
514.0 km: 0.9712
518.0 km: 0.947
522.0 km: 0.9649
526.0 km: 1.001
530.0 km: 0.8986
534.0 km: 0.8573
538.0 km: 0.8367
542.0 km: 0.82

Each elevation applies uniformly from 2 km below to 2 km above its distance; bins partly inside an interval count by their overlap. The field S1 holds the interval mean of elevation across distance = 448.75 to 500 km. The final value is 1.09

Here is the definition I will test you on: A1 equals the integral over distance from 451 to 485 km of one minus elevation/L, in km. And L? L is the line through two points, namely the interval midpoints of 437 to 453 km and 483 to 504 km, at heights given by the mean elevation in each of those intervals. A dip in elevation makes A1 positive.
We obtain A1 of -1.5 km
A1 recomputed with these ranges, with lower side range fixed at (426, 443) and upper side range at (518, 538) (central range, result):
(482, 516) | -1.08 km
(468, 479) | -0.77 km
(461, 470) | -0.88 km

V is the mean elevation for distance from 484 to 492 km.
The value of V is 1.06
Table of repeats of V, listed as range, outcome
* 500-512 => 0.984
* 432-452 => 1.09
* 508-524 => 0.962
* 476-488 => 1.07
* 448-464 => 1.12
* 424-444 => 1.11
